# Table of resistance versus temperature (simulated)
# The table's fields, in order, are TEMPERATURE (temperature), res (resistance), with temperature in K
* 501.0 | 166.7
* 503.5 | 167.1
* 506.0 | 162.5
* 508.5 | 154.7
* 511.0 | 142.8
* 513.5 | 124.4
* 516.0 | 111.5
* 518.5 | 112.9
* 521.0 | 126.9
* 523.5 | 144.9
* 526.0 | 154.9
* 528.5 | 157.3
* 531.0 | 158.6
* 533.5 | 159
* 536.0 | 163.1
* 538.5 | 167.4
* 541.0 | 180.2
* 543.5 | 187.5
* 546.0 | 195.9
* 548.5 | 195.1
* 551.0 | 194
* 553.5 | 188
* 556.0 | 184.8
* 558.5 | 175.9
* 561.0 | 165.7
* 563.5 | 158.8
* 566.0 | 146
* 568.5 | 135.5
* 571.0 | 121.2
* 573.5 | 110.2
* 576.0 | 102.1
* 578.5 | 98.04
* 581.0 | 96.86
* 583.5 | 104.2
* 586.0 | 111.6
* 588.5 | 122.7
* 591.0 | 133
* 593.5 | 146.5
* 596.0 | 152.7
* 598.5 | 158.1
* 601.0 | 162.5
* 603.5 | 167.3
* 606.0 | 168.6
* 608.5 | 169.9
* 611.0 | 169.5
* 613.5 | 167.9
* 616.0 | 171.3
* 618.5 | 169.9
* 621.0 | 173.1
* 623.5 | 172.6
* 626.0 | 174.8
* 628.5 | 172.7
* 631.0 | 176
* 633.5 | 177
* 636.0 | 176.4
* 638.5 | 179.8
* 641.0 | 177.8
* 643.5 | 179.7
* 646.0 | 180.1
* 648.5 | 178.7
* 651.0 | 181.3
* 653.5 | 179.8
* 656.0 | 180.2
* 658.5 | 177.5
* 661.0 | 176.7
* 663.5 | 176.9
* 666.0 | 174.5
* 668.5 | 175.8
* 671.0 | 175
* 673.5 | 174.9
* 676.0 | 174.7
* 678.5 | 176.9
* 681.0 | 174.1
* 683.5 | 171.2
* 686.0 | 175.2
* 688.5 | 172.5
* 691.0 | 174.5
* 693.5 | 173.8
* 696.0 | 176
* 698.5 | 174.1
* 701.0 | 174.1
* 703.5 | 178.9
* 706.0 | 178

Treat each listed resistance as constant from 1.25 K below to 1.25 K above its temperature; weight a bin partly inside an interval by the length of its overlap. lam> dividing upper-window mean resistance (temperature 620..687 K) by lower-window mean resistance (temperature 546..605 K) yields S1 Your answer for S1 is 1.21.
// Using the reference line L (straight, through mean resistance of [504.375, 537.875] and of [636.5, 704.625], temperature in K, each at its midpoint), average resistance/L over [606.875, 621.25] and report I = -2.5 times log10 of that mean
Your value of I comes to -0.04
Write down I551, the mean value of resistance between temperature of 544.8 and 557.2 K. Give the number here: 192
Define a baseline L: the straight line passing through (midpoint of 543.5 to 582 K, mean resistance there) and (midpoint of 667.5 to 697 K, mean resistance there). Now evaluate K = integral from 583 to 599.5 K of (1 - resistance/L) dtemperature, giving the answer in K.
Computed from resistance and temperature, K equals 2.55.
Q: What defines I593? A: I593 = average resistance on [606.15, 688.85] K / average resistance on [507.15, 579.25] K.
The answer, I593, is 1.15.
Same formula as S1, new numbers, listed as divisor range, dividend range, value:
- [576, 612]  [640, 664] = 1.29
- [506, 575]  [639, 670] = 1.14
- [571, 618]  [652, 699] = 1.26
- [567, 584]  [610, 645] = 1.58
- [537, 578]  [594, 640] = 1.05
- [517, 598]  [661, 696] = 1.18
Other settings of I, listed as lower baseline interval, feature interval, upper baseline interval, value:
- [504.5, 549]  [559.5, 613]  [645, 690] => 0.18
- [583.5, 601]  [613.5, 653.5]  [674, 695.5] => -0.15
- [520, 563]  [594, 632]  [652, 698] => 0.03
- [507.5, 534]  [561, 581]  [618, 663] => 0.23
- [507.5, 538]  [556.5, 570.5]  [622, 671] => -0.01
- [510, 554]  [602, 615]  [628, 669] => 0.02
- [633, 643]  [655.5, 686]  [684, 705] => 0.00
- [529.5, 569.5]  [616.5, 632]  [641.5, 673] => 0.02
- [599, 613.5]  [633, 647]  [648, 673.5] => -0.03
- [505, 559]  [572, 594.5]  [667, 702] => 0.41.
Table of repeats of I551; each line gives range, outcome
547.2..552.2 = 195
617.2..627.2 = 173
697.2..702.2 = 174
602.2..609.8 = 169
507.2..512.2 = 149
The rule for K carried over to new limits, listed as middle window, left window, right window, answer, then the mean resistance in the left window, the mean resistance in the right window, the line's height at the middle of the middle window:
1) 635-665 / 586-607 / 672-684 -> -2.4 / 149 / 175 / 166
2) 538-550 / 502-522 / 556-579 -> -4.2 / 138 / 139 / 139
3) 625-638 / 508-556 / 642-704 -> -0.3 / 160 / 176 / 171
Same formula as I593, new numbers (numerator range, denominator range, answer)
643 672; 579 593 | 1.55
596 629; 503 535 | 1.17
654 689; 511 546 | 1.16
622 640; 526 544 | 1.06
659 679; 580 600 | 1.36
